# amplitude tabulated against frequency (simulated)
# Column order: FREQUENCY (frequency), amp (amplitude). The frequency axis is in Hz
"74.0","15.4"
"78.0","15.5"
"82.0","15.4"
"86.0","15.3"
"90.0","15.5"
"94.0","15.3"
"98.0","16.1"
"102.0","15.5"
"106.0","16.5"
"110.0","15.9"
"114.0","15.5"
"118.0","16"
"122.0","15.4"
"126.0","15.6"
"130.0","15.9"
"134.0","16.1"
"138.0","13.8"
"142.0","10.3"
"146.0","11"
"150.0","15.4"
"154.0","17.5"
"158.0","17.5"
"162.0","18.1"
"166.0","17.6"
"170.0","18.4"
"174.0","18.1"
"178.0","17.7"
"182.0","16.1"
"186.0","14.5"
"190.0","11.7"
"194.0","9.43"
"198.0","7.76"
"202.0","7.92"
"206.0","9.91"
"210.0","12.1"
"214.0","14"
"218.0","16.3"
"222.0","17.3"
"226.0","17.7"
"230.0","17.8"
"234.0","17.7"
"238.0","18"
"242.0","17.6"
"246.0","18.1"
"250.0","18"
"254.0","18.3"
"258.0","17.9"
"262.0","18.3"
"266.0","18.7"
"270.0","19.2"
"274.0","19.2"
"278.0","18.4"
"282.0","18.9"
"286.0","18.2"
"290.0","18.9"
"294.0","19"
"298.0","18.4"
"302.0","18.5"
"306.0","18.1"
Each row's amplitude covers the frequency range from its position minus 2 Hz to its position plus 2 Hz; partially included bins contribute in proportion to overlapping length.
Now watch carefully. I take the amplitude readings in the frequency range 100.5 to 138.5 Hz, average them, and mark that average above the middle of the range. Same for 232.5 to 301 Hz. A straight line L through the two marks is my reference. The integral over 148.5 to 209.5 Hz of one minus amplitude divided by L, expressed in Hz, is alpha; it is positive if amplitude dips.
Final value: 8.3 Hz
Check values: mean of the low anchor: 15.7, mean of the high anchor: 18.4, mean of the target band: 14.4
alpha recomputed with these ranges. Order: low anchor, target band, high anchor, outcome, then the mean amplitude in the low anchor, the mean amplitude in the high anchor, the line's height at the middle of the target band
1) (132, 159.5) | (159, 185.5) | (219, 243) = -3.52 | 14.5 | 17.6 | 15.4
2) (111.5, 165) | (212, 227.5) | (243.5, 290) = 0.93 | 15.3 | 18.5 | 17.3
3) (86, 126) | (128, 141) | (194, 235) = 0.23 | 15.7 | 13.5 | 15.1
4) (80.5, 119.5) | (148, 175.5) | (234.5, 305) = -1.33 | 15.7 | 18.4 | 16.7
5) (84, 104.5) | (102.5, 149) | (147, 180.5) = 4.43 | 15.6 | 17.3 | 16.4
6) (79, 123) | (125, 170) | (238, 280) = 2.74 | 15.7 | 18.4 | 16.5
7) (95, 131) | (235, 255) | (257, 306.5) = 0.04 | 15.8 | 18.6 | 18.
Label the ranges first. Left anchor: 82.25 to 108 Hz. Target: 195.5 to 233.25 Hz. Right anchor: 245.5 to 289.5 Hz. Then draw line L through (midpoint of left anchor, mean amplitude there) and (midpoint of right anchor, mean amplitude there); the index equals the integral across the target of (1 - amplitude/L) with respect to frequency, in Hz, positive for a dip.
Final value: 8.9 Hz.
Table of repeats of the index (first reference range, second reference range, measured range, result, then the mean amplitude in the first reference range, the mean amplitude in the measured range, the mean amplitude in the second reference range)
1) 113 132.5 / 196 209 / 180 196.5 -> -4.4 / 15.7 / 12.8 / 8.8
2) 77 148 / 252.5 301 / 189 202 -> 5.9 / 15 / 9.21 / 18.6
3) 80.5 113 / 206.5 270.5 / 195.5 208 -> 6.1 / 15.7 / 8.57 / 17.1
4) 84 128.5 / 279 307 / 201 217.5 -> 5.4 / 15.7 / 11.7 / 18.6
